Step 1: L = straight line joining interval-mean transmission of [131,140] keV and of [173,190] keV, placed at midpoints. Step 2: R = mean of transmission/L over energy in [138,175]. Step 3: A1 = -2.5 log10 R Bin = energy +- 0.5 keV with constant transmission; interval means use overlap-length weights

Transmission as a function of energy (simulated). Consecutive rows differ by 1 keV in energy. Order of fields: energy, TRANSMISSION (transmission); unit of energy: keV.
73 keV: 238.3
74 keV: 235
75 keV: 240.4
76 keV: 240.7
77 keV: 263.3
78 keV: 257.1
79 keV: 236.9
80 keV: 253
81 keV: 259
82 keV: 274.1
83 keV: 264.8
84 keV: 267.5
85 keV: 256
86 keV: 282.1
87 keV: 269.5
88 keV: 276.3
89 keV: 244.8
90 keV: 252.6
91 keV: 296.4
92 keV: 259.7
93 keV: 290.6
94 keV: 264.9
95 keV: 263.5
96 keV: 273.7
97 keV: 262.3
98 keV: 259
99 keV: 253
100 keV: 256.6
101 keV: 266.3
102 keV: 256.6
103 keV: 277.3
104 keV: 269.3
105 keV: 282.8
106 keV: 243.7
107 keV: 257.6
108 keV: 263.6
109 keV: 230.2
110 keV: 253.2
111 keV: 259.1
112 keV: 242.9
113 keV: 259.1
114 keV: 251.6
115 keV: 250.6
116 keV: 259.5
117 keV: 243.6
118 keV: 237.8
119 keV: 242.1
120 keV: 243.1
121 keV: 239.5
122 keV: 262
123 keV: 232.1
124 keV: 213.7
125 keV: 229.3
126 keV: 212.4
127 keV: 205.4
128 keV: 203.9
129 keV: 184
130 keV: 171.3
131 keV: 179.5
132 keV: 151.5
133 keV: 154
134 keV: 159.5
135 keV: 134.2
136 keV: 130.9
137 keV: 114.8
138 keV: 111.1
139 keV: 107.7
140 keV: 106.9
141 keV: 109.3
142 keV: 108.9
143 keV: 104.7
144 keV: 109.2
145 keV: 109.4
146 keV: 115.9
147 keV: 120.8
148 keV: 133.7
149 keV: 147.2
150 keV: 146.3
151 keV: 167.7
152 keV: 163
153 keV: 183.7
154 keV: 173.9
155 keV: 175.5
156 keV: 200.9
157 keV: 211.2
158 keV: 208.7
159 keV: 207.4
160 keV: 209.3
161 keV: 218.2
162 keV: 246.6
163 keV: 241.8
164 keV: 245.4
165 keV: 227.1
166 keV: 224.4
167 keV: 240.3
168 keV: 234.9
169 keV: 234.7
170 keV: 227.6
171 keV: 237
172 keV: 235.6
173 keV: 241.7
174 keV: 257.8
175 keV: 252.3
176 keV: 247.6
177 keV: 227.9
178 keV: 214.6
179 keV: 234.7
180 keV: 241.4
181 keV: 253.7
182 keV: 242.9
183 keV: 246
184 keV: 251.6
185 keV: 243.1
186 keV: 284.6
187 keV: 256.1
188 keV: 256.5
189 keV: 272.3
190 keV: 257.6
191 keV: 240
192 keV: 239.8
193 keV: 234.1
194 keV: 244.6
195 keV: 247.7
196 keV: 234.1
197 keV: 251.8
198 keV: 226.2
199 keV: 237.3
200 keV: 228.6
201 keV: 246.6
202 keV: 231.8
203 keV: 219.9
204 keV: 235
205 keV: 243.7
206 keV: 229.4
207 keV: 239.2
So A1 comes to 0.036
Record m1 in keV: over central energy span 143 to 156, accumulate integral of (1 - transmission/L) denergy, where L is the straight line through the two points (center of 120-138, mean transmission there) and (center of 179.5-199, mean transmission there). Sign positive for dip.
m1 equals 3.9 keV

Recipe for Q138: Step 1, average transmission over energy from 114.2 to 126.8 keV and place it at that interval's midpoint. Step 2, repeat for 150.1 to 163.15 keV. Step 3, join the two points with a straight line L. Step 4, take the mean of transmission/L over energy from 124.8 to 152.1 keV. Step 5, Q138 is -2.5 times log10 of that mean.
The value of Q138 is 0.45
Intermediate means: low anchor 238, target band 145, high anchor 198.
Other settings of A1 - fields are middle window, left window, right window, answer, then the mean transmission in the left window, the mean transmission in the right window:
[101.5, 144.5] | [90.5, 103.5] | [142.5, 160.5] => 0.087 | 268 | 160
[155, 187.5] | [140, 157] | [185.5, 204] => -0.219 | 143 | 245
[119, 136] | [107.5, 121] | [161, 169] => 0.235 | 249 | 236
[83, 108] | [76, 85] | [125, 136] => -0.143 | 258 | 176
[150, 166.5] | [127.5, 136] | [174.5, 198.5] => 0.001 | 165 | 246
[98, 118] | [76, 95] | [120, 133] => -0.106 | 264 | 206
